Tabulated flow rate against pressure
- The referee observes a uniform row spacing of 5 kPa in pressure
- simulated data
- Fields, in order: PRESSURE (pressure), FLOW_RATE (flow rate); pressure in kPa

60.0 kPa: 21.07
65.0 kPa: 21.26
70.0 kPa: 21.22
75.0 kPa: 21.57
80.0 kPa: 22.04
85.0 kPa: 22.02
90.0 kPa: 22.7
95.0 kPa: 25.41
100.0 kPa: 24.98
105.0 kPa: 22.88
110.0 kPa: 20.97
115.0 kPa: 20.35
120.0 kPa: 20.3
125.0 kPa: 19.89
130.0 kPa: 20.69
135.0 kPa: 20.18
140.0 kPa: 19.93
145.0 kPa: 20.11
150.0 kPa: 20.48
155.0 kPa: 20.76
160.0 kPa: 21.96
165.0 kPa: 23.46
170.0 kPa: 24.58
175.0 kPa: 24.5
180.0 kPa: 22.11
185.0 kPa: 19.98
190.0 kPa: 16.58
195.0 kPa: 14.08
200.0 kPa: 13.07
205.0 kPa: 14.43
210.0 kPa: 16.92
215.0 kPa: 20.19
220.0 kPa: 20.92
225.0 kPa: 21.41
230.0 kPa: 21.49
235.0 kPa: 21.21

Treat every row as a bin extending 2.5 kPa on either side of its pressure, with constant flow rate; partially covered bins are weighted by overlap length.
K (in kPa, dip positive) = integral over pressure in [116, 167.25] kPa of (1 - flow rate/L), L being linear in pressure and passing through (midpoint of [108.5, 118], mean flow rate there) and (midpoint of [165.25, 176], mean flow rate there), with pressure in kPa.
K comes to 3.8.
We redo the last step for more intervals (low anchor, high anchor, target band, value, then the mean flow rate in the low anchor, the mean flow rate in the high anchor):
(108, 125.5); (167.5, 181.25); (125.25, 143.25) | 1.04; 20.4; 23.9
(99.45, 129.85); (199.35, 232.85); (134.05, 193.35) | -3.36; 21.3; 18.7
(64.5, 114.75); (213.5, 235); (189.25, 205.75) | 5.42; 22.5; 21.1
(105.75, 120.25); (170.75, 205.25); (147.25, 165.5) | -1.91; 20.9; 18.4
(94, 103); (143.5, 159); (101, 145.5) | 4.25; 25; 20.6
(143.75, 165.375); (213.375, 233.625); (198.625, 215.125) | 4.15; 21.2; 21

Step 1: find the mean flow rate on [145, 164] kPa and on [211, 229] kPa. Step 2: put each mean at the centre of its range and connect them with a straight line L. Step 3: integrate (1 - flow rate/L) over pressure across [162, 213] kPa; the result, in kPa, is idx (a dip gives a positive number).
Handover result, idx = 4.5 kPa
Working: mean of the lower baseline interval 21.1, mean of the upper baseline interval 20.6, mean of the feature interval 19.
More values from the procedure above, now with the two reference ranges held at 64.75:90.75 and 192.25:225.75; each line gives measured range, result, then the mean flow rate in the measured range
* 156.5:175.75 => -4.97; 23.4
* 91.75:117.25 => -2.56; 22.9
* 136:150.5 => -0.52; 20.1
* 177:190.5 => -1.65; 20.2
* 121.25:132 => -0.13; 20.3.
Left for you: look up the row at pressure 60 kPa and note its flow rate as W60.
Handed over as 21.07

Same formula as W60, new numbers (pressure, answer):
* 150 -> 20.48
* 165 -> 23.46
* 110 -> 20.97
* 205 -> 14.43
